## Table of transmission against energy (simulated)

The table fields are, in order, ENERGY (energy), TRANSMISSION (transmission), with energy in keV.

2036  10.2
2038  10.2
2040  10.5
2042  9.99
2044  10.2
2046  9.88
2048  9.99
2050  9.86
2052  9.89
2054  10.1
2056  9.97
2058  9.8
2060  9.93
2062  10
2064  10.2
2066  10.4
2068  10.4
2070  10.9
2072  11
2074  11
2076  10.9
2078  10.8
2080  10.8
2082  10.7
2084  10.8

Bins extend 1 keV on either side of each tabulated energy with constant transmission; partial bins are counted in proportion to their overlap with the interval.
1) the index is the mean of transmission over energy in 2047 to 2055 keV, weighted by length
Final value 9.96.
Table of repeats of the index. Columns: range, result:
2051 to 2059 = 9.94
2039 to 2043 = 10.2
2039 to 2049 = 10.1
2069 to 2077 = 10.9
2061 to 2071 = 10.4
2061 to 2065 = 10.1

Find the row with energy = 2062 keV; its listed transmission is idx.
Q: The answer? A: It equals 10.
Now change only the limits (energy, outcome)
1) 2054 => 10.1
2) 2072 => 11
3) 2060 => 9.93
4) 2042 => 9.99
